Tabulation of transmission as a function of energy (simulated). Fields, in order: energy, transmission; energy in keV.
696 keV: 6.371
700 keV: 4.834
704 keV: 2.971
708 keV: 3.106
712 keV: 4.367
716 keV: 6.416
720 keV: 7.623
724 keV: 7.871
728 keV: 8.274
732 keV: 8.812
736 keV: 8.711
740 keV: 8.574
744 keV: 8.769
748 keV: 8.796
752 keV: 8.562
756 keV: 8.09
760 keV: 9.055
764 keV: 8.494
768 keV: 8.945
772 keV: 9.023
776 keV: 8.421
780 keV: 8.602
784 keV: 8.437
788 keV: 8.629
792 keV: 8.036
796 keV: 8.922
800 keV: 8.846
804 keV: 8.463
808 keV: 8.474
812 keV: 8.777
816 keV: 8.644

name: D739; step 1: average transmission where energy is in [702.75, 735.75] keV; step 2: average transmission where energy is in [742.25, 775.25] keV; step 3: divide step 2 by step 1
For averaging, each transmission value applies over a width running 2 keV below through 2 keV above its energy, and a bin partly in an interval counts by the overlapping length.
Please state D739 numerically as 1.4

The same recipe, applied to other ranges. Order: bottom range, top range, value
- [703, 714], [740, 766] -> 2.44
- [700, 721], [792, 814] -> 1.81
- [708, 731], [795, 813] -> 1.30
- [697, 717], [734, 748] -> 2.01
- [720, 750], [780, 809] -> 1.01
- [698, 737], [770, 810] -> 1.38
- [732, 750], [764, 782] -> 1.00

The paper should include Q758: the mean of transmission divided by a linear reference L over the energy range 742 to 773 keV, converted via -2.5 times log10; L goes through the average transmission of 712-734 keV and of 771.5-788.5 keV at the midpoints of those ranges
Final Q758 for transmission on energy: -0.07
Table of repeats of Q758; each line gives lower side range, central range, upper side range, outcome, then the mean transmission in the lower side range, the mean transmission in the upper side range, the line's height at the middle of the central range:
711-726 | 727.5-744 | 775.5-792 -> -0.20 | 6.72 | 8.47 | 7.18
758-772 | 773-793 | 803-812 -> 0.03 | 8.86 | 8.54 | 8.72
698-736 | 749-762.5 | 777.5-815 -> -0.17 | 6.17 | 8.58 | 7.35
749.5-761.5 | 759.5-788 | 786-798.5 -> -0.02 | 8.56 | 8.54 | 8.55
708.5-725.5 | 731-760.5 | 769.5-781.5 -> -0.17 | 6.23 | 8.7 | 7.44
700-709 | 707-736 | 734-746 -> -0.15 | 3.43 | 8.68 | 5.95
